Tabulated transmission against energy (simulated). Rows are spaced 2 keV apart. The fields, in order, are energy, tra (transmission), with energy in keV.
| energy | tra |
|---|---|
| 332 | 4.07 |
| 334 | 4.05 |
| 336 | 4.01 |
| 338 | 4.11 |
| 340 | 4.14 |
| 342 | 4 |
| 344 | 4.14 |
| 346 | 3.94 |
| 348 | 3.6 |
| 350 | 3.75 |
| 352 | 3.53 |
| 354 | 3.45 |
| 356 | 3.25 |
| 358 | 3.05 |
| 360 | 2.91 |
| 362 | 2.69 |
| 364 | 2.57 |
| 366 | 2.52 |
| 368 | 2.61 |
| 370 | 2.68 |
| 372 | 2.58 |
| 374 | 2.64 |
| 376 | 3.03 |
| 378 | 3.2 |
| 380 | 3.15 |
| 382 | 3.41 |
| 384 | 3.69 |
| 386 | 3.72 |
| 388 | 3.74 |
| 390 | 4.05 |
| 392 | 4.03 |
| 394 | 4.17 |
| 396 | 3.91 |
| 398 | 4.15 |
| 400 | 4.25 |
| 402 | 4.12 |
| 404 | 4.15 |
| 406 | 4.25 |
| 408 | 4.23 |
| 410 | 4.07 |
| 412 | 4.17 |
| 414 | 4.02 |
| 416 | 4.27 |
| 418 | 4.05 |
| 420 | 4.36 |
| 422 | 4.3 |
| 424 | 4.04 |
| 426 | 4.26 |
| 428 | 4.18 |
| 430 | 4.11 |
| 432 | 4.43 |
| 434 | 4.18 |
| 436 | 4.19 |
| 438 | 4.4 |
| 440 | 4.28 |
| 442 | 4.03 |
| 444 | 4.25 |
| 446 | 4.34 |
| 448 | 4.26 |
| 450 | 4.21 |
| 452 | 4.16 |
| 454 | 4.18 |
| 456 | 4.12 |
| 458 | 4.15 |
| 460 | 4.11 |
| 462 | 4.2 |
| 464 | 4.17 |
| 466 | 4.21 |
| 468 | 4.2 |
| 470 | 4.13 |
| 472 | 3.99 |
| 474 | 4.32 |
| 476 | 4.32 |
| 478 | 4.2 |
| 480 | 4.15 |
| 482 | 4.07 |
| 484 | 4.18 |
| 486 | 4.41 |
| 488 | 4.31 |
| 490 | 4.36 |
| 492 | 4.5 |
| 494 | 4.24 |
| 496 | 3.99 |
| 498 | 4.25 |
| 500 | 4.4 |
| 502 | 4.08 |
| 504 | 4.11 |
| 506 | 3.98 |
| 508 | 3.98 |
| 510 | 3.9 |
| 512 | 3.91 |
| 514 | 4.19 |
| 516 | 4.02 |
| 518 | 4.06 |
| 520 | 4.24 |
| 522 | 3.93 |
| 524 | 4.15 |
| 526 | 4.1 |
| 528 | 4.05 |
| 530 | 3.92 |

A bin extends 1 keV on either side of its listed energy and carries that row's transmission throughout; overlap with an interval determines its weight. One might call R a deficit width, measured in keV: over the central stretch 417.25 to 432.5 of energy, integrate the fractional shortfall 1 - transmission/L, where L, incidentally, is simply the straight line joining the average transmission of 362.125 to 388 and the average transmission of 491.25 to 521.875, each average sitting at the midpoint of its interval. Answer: -3.5 keV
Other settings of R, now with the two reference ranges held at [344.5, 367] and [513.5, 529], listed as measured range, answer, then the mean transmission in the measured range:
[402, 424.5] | -4.1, 4.17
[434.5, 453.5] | -2.8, 4.23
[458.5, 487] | -2.6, 4.19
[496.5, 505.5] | -0.5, 4.19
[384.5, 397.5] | -2.0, 3.94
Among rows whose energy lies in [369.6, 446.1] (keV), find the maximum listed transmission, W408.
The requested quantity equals 4.43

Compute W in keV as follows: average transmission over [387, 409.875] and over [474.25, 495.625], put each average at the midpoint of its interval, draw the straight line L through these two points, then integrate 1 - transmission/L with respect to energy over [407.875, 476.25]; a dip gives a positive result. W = -0.2 keV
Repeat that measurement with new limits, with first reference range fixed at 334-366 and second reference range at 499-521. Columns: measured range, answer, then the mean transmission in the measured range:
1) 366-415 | 0.39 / 3.64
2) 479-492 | -0.88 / 4.27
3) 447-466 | -1.37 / 4.18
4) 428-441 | -1.50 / 4.26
